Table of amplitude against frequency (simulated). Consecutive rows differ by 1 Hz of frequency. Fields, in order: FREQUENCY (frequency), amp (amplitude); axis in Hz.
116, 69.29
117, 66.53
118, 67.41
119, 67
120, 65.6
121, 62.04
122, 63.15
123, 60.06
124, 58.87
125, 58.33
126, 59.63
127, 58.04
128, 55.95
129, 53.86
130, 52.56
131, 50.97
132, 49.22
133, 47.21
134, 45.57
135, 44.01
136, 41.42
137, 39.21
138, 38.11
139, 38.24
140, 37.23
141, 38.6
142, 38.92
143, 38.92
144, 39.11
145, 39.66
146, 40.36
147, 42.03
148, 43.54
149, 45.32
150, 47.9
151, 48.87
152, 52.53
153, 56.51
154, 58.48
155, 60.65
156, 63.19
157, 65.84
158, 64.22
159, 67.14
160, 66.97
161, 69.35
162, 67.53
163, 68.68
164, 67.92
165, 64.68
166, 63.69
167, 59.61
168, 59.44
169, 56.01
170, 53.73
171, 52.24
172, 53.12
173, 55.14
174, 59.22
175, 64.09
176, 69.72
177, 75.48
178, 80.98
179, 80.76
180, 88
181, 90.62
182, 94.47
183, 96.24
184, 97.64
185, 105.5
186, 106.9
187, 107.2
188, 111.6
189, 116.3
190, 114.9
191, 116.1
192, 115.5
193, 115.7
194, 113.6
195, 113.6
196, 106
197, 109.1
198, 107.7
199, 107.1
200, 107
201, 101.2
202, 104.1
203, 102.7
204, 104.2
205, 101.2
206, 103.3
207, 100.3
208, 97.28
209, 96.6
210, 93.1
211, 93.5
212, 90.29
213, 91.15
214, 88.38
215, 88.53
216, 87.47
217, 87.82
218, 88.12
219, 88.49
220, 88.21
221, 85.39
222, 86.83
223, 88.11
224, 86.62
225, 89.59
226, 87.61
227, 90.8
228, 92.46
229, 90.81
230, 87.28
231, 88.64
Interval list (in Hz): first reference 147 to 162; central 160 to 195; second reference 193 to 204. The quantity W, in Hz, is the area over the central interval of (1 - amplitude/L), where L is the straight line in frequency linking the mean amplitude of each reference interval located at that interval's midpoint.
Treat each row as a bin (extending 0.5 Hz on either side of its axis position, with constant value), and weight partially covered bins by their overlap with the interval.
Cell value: 0.8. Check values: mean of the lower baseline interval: 57.7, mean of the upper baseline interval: 107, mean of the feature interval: 82.9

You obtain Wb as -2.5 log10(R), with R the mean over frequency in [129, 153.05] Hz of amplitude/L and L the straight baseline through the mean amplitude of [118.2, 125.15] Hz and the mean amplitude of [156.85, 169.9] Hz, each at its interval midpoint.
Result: 0.40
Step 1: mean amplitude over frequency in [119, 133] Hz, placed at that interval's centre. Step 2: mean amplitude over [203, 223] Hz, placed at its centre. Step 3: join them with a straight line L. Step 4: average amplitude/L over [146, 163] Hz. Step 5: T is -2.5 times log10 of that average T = 0.21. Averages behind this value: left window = 57.5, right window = 92.8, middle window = 57.3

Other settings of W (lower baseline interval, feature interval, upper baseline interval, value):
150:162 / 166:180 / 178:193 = 3.5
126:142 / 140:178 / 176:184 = 6.6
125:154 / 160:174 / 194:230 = 0.8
